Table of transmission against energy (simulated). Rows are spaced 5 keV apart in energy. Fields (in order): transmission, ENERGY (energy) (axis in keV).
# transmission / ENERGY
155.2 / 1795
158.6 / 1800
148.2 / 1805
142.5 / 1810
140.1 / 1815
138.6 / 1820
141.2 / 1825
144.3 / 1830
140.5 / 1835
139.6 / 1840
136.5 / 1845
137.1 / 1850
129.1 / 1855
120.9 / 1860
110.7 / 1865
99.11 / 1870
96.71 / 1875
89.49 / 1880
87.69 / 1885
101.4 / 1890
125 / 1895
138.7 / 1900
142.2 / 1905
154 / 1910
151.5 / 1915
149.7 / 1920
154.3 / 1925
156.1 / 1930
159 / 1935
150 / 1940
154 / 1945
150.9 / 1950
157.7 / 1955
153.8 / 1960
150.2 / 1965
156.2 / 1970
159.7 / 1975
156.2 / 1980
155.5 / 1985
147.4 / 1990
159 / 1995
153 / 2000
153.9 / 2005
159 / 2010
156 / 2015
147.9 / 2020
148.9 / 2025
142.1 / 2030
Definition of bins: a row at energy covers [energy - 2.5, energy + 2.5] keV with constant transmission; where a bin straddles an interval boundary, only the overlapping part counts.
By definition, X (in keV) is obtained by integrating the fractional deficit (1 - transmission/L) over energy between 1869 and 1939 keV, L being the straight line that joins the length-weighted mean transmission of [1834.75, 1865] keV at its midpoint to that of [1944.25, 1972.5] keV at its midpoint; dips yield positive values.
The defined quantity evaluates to 6.49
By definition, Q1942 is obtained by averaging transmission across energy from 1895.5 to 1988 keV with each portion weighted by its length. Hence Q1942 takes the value 152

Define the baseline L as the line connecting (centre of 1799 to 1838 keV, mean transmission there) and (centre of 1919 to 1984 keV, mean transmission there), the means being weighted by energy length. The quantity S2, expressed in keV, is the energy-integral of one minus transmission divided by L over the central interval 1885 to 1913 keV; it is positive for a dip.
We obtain 4.0 keV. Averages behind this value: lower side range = 144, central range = 129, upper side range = 155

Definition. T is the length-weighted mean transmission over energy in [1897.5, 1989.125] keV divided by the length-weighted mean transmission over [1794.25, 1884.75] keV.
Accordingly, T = 1.17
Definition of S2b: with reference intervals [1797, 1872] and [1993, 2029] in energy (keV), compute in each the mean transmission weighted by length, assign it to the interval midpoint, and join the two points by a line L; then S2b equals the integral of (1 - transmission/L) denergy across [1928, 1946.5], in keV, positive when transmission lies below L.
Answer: -1.12 keV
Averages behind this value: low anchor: 136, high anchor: 153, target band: 155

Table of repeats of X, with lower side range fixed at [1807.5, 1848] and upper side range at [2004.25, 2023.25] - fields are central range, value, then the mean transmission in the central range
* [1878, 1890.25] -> 4.5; 91.4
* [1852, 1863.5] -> 1.5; 124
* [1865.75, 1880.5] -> 4.7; 97.7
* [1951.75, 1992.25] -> -1.0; 155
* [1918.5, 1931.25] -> -0.5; 153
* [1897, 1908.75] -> 0.4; 141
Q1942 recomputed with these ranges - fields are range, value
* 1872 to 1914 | 118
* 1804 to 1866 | 136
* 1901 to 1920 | 148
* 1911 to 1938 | 154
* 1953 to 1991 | 155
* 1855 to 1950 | 131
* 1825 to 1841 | 142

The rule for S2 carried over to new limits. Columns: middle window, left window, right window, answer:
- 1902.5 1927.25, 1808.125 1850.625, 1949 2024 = -0.4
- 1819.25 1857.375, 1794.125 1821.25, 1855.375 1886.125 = -3.9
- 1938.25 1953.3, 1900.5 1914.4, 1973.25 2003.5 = -0.1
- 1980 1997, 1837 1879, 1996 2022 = -0.5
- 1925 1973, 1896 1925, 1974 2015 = -1.2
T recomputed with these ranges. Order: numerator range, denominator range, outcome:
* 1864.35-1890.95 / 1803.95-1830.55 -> 0.68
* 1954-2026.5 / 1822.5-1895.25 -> 1.29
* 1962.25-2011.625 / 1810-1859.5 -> 1.12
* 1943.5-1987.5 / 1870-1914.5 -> 1.32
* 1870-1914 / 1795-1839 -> 0.81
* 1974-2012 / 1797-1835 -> 1.07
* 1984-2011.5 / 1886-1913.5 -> 1.18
